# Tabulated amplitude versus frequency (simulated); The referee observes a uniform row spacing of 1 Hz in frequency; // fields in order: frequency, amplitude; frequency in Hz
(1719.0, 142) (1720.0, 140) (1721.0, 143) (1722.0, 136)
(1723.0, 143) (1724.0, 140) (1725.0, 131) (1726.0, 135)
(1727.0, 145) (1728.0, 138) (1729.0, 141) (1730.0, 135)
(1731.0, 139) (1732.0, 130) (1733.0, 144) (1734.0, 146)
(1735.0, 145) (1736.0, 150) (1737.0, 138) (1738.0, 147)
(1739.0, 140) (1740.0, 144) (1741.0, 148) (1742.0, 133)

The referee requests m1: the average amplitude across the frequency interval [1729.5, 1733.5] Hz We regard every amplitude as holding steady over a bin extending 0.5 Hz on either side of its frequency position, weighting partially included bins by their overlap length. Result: 137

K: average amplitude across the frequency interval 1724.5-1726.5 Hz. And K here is 133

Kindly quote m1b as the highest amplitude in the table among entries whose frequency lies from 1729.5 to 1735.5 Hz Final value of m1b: 146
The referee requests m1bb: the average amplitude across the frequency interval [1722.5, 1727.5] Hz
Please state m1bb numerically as 139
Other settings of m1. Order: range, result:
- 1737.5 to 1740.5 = 144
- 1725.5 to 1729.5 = 140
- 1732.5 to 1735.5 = 145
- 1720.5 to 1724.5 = 140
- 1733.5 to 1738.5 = 145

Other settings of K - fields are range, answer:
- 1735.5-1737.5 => 144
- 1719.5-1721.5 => 142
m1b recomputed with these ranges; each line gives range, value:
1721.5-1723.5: 143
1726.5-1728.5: 145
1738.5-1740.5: 144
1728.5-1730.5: 141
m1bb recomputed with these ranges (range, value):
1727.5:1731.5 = 138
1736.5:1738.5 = 142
